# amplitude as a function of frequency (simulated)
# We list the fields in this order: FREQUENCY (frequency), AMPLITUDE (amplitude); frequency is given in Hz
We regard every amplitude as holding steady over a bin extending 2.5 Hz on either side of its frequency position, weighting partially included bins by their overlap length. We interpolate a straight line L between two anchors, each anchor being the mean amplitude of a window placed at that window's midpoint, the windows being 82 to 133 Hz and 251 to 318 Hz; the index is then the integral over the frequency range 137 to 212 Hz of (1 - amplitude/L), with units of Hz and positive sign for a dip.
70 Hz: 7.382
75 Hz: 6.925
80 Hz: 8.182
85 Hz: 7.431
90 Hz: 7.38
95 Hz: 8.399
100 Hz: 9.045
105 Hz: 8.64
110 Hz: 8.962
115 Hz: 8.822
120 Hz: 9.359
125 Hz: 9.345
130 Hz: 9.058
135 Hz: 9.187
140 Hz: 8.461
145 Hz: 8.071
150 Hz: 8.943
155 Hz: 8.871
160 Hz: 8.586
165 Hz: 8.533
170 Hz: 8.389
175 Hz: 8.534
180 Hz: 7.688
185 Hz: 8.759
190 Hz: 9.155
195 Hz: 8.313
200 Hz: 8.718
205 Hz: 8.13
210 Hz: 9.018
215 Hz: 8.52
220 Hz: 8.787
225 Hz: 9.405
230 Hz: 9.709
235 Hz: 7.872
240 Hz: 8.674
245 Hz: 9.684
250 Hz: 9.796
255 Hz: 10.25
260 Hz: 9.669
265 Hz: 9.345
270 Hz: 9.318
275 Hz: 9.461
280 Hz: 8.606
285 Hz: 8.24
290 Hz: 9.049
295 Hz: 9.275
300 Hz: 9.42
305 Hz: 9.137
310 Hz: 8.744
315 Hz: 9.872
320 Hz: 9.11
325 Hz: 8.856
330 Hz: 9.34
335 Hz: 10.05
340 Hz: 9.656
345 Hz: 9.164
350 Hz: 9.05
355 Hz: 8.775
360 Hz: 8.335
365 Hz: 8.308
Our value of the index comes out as 2.8 Hz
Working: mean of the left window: 8.64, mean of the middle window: 8.55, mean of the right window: 9.27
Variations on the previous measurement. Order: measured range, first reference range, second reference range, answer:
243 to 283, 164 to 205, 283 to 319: -2.6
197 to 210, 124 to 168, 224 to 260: 0.8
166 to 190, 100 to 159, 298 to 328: 1.4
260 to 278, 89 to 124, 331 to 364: -0.8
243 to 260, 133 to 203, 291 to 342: -1.7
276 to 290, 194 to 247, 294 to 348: 0.7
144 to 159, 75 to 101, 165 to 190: -0.7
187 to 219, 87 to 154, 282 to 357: 1.0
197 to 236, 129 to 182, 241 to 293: 0.8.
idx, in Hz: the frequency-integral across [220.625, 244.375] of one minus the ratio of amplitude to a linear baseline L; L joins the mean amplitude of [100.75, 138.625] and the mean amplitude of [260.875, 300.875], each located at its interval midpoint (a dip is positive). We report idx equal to 0.3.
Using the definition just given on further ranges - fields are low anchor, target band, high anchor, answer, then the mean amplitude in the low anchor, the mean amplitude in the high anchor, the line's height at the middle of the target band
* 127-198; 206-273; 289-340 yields -1.80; 8.62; 9.31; 8.97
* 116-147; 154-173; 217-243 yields 0.73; 8.92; 8.9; 8.91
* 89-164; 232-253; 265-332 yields -0.12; 8.76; 9.12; 9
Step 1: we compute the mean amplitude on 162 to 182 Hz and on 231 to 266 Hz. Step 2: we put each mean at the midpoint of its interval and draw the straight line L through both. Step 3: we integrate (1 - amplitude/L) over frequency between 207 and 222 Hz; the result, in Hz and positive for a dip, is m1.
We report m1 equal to 0.2 Hz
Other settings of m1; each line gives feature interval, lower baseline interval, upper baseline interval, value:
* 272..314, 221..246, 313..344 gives 1.2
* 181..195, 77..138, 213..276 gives 0.5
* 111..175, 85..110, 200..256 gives -1.7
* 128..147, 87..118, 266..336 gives -0.1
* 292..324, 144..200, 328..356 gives -0.1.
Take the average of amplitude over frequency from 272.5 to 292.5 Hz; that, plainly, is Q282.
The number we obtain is 8.84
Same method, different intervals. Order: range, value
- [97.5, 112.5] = 8.88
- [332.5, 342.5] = 9.85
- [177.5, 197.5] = 8.48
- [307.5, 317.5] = 9.31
